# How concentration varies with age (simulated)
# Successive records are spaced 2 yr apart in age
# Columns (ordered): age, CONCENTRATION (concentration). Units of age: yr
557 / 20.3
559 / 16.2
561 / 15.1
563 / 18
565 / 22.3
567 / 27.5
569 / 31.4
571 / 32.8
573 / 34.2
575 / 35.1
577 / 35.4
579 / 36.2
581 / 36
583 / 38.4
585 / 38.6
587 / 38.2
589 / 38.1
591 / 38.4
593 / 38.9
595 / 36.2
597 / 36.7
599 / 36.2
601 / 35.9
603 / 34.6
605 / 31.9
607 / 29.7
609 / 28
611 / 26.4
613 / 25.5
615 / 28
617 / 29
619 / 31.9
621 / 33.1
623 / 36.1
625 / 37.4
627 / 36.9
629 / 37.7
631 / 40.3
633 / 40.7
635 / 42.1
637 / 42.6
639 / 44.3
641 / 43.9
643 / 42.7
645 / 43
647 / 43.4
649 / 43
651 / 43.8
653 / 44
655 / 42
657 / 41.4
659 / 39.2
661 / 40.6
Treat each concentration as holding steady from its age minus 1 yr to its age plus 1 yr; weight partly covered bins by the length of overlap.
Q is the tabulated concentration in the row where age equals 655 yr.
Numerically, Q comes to 42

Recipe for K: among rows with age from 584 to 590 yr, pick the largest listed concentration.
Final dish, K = 38.6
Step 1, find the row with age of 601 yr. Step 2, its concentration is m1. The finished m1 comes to 35.9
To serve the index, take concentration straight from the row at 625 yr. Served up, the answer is 37.4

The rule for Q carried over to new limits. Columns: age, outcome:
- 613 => 25.5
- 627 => 36.9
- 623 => 36.1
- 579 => 36.2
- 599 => 36.2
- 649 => 43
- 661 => 40.6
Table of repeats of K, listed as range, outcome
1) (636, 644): 44.3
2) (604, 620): 31.9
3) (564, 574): 34.2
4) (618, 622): 33.1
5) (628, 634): 40.7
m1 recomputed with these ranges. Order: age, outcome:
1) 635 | 42.1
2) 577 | 35.4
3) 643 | 42.7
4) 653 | 44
